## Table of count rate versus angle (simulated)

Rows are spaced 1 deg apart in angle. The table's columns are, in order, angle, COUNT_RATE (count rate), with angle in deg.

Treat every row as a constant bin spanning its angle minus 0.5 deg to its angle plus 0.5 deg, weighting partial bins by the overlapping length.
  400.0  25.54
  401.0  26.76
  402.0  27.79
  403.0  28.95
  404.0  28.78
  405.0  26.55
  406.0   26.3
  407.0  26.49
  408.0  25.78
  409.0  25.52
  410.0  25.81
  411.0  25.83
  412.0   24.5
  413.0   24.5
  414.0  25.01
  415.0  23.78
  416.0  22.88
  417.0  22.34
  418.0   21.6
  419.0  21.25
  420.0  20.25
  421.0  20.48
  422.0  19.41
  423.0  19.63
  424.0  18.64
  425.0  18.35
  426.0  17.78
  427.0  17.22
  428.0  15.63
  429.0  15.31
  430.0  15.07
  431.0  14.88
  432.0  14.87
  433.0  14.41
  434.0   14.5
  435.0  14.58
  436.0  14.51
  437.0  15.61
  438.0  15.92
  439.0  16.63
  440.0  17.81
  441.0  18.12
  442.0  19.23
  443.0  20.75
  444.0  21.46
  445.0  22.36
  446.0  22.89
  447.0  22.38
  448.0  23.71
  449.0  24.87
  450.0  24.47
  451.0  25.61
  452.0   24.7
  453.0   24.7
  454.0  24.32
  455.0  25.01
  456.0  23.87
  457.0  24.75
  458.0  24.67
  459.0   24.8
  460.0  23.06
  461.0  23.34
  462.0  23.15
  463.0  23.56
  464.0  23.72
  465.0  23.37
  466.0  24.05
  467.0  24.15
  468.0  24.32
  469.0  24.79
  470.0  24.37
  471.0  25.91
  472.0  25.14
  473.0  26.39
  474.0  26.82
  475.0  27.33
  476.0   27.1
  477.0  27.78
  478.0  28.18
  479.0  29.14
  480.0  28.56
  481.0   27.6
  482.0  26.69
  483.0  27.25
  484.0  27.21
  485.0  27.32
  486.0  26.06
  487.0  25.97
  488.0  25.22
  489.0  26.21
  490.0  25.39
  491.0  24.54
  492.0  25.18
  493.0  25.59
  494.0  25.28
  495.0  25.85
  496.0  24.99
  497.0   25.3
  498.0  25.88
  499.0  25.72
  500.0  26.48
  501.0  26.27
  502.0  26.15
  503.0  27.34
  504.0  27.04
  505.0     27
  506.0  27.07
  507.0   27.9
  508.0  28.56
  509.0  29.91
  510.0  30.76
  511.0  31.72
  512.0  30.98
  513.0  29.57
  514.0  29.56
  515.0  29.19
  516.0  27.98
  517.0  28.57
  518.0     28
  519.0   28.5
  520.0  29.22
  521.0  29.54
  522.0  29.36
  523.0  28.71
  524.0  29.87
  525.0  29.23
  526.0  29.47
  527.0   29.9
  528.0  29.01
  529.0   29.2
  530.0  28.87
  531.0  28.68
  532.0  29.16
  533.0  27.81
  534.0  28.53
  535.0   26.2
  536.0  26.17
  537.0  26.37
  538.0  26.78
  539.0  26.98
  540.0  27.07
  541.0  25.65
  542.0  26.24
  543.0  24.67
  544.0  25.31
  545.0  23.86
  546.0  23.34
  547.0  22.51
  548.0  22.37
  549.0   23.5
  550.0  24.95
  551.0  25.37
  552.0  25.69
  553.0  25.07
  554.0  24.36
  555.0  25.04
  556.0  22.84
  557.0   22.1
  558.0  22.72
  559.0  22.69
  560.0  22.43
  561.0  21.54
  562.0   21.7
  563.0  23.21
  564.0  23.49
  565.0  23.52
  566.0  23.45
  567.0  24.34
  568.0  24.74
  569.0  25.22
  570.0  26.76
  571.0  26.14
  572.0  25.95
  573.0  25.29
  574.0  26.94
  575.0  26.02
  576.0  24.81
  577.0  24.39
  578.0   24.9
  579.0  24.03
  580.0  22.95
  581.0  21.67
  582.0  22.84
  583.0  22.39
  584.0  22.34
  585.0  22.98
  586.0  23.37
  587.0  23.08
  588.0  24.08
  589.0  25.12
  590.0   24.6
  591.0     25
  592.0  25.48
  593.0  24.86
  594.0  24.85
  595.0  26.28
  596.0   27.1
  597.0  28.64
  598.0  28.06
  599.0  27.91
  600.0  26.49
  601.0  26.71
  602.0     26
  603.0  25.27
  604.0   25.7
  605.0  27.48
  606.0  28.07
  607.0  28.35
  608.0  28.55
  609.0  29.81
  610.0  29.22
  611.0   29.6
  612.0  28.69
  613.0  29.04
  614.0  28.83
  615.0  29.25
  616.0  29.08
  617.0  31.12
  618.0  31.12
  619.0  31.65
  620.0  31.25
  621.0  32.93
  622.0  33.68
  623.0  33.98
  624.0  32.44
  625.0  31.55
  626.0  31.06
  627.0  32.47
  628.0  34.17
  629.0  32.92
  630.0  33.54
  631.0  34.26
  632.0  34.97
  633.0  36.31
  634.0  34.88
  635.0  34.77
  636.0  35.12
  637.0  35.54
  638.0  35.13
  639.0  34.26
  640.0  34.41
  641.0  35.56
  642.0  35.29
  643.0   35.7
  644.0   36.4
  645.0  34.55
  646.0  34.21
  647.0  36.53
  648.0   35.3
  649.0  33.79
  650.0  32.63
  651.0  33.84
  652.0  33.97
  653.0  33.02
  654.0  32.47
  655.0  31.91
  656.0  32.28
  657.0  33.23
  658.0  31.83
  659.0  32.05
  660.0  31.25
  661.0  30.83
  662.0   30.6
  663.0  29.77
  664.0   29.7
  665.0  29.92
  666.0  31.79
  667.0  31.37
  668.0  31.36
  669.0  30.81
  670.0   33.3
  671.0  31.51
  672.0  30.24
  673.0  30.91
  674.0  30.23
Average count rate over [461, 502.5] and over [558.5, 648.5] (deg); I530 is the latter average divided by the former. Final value 1.11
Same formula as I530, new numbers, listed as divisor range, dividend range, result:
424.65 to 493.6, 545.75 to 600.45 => 1.07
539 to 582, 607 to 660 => 1.35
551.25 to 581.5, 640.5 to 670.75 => 1.36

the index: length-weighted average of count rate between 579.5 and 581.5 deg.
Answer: 22.3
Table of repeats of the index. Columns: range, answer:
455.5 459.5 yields 24.5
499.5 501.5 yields 26.4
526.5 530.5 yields 29.2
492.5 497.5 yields 25.4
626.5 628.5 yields 33.3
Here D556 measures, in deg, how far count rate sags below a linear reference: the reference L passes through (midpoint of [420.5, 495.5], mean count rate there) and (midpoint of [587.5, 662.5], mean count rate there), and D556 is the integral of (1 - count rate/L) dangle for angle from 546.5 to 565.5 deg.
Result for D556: 2.9 deg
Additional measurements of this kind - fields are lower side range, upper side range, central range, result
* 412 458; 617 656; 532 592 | 8.8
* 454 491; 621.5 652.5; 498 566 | 4.8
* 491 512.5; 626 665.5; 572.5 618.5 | 7.4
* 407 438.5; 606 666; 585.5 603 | 2.5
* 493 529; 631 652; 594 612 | 2.9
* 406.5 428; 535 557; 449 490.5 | -4.0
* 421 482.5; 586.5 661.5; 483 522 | -4.3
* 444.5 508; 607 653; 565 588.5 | 4.7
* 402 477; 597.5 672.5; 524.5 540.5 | -0.8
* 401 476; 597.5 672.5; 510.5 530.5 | -2.4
